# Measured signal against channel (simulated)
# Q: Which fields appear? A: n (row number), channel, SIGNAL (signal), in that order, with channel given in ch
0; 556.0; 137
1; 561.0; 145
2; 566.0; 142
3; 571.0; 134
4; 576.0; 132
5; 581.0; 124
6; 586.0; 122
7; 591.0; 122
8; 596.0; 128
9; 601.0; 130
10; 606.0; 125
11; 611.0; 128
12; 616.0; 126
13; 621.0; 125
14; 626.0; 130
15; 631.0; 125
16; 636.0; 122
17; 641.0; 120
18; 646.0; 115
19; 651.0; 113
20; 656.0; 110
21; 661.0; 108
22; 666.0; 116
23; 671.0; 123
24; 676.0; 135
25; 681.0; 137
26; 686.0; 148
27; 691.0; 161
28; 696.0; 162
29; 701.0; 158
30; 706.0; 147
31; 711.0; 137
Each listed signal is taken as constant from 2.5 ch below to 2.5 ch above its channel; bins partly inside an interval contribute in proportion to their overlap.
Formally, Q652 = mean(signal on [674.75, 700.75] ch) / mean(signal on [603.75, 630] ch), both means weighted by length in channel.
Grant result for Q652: 1.18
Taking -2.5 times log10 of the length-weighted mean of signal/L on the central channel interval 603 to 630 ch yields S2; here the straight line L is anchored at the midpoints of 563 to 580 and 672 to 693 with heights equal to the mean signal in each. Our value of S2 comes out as 0.10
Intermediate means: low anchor 135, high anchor 143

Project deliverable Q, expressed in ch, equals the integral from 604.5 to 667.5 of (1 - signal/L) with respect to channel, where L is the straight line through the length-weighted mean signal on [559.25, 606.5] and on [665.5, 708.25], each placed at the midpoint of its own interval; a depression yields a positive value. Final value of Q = 7.8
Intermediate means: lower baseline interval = 130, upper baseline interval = 144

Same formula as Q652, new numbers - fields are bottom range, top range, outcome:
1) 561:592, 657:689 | 0.97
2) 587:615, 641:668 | 0.89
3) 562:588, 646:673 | 0.86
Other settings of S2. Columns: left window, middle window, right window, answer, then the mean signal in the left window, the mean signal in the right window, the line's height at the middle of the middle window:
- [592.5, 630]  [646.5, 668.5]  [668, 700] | 0.23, 127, 145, 138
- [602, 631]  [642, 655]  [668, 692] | 0.16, 127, 139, 133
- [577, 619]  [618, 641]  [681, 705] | 0.09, 126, 154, 135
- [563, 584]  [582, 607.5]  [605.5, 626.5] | 0.04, 133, 127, 130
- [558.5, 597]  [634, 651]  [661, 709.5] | 0.16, 131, 141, 137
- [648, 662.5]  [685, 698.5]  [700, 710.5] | -0.14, 111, 149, 138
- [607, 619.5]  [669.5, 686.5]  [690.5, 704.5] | 0.13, 127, 159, 152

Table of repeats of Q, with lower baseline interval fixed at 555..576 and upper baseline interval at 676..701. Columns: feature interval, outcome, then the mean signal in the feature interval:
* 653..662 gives 2.34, 109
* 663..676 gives 2.36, 122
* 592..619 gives 2.96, 127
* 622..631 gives 1.06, 128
